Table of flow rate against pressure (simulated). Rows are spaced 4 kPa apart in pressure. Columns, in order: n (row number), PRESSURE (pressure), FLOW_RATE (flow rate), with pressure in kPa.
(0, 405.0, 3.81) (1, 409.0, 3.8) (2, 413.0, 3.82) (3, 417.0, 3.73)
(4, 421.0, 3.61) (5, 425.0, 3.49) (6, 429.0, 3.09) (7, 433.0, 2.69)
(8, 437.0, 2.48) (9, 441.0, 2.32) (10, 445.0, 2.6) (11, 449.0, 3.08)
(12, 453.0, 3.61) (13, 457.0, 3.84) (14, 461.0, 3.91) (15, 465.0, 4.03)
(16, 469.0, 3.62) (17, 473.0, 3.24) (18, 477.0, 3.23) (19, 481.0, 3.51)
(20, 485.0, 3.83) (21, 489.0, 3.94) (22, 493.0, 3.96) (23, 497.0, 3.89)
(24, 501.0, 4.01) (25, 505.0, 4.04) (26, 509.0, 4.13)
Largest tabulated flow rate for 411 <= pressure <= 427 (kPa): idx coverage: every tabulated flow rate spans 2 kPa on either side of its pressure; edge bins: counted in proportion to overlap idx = 3.82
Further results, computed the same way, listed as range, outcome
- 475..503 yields 4.01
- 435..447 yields 2.6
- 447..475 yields 4.03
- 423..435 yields 3.49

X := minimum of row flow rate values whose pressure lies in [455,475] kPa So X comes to 3.24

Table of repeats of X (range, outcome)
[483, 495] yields 3.83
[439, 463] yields 2.32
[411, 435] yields 2.69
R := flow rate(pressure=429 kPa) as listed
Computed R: 3.09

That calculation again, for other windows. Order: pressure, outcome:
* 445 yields 2.6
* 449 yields 3.08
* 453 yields 3.61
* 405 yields 3.81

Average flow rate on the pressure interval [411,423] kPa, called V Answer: 3.72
